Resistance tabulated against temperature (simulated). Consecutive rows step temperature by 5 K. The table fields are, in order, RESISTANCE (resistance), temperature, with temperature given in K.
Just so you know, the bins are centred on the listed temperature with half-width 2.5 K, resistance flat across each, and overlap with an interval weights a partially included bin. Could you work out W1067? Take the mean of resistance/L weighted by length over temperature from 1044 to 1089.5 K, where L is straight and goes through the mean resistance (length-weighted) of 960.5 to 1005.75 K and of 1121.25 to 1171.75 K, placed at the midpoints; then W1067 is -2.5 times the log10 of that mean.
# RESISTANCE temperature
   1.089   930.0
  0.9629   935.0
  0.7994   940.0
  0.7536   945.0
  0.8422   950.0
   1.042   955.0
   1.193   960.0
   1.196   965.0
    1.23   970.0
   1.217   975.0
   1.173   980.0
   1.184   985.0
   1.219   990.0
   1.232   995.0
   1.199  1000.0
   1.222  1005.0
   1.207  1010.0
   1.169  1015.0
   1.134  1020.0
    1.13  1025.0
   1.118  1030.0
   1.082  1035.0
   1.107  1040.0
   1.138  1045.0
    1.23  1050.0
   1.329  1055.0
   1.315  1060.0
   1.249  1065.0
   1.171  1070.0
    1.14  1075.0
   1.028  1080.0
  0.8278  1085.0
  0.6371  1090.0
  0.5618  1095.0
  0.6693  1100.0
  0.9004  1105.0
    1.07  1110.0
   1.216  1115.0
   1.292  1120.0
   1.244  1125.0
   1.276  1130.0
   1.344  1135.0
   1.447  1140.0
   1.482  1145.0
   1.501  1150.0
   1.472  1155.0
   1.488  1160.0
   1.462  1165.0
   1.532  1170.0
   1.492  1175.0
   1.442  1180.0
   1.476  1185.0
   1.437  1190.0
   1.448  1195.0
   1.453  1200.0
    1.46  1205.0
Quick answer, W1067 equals 0.16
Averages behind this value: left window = 1.21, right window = 1.42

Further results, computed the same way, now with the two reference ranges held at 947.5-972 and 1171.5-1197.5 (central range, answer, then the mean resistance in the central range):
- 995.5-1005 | -0.044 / 1.21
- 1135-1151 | -0.045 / 1.45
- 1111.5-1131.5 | 0.094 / 1.25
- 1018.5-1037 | 0.086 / 1.12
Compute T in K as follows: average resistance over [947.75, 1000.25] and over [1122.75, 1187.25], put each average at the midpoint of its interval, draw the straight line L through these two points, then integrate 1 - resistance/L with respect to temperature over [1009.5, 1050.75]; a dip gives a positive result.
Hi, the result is 3.4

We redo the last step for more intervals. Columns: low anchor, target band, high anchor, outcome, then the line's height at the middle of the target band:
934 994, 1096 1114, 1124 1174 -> 6.24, 1.35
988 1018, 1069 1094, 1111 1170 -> 7.29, 1.31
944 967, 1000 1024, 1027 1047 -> -2.20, 1.08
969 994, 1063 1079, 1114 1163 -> 1.66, 1.31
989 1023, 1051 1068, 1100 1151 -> -1.01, 1.22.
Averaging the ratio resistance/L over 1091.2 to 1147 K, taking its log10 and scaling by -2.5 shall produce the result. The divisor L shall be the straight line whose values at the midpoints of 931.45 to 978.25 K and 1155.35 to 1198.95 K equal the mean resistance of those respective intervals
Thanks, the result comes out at 0.212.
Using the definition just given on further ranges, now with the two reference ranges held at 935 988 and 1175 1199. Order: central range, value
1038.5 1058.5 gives 0.00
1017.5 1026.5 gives 0.03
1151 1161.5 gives -0.06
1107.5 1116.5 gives 0.17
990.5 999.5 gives -0.10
